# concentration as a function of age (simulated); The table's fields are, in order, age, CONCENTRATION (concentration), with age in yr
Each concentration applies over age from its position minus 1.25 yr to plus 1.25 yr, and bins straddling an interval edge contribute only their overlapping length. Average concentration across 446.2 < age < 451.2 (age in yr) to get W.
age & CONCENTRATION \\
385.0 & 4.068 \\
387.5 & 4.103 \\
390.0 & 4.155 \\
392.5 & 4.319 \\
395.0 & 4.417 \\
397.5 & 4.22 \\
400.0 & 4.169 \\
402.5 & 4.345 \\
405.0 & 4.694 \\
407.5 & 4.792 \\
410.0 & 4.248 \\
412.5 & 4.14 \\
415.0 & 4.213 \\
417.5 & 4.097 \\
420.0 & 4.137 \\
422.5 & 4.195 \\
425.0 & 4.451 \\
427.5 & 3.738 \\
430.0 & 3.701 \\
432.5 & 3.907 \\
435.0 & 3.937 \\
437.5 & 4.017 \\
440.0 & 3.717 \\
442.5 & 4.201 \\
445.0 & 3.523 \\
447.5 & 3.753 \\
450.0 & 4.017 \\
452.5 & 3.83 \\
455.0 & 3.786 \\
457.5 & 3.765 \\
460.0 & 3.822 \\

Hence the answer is 3.88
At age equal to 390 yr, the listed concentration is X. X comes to 4.155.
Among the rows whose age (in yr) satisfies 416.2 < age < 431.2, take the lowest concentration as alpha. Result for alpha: 3.701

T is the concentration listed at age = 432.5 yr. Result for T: 3.907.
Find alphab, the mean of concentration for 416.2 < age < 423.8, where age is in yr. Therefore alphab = 4.15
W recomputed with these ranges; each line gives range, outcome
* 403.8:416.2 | 4.42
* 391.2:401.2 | 4.28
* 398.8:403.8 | 4.26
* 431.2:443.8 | 3.95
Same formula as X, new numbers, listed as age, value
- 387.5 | 4.103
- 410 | 4.248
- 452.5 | 3.83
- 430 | 3.701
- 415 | 4.213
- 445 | 3.523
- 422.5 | 4.195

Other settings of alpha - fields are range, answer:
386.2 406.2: 4.103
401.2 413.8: 4.14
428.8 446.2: 3.523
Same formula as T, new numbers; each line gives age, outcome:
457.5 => 3.765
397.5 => 4.22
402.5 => 4.345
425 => 4.451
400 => 4.169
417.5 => 4.097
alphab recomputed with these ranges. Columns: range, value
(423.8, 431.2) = 3.96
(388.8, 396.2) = 4.3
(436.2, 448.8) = 3.84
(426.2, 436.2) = 3.82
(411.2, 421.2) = 4.15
